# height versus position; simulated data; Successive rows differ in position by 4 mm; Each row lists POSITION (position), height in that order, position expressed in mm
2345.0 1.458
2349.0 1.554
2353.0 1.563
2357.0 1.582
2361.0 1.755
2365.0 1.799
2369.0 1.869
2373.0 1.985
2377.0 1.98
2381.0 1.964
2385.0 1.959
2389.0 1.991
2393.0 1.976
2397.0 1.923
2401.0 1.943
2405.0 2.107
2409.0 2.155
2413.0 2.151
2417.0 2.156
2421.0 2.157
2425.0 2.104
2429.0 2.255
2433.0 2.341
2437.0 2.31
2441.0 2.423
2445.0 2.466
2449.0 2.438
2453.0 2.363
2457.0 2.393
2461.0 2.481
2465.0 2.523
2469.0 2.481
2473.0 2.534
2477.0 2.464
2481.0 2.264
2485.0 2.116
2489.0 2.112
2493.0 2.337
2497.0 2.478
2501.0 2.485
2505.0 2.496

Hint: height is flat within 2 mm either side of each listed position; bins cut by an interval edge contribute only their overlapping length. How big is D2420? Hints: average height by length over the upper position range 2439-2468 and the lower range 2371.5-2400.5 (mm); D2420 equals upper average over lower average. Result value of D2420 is 1.24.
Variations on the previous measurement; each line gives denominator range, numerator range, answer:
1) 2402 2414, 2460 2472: 1.18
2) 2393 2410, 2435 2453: 1.19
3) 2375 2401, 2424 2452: 1.19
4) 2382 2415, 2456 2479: 1.23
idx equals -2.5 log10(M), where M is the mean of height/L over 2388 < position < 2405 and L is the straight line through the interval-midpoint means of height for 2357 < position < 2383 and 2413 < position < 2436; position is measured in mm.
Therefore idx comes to 0.03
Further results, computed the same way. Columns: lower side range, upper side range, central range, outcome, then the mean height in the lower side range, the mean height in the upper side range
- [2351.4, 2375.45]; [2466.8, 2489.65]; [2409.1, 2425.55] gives -0.057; 1.77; 2.34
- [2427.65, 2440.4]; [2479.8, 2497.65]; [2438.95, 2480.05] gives -0.077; 2.32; 2.24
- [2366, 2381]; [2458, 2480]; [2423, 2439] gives 0.006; 1.94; 2.48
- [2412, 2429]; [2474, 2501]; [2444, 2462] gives -0.088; 2.15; 2.32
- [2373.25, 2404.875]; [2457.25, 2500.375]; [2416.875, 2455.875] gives -0.058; 1.97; 2.38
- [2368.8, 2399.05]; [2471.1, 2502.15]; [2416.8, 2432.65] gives -0.037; 1.96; 2.34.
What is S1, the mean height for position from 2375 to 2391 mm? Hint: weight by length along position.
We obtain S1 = 1.97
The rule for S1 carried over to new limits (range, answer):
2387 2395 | 1.98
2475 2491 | 2.24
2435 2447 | 2.4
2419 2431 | 2.17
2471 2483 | 2.42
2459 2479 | 2.5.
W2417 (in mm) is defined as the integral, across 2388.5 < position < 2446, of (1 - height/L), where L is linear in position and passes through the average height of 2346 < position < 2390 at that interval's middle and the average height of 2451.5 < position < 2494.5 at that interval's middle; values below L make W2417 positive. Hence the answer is -2.5 mm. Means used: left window 1.81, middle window 2.16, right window 2.37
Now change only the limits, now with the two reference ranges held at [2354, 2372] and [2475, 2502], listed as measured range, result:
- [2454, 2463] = -1.02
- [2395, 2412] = -0.90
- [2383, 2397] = -0.69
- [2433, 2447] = -1.95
